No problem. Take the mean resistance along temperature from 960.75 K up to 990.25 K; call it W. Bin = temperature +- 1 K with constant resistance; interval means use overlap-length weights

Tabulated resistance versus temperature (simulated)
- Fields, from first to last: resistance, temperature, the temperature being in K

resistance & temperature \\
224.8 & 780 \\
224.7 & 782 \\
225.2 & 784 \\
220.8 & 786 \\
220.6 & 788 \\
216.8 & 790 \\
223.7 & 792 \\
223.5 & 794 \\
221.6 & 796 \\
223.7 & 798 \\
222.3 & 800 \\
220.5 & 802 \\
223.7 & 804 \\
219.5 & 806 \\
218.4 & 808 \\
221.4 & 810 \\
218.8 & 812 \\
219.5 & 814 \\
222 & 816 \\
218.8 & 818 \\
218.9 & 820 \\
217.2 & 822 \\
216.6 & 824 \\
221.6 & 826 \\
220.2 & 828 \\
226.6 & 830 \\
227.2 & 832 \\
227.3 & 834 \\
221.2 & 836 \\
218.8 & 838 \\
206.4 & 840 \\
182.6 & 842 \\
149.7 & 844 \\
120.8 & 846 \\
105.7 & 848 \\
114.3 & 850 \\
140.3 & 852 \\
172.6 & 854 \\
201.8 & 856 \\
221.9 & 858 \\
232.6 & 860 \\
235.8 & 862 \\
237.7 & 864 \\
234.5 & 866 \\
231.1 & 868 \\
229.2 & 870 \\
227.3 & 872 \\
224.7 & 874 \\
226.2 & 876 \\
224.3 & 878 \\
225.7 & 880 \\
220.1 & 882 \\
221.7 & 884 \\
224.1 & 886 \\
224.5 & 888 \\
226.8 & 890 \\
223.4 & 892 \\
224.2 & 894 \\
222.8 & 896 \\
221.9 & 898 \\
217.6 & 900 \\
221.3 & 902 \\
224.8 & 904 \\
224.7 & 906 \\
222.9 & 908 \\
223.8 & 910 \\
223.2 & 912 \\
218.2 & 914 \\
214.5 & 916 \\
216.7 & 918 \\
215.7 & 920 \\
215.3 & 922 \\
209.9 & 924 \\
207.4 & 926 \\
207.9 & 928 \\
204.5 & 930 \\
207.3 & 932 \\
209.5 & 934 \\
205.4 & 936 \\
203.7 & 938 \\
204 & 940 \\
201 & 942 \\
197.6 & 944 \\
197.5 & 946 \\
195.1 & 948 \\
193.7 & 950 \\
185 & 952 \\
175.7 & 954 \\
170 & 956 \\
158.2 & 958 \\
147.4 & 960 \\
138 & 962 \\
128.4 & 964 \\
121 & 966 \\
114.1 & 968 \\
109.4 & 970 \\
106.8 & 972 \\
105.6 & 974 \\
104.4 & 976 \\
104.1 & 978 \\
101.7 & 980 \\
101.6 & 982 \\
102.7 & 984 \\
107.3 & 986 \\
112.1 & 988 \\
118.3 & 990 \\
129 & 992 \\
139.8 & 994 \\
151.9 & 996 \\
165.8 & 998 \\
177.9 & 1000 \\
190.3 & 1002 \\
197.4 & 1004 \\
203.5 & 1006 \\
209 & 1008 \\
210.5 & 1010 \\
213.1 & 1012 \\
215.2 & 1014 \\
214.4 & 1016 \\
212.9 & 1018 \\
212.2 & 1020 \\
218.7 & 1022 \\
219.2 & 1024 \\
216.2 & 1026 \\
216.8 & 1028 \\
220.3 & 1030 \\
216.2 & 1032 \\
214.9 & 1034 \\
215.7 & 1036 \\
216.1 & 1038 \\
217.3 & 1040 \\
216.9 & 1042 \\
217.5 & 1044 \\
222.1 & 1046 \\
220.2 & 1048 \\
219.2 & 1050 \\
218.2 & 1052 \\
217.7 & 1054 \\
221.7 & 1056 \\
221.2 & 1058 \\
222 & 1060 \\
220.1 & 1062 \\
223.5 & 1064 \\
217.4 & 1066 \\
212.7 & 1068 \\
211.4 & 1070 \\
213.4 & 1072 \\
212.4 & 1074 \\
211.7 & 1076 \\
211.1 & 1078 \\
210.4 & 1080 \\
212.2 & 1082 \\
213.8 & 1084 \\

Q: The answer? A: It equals 112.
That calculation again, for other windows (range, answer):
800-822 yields 220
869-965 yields 207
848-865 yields 189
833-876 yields 198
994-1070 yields 210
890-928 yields 219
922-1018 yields 166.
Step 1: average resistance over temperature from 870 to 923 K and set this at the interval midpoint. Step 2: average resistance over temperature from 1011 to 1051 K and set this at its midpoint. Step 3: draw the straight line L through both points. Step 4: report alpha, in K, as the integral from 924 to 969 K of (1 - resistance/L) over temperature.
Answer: 8.0 K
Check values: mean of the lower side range 222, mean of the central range 181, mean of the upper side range 217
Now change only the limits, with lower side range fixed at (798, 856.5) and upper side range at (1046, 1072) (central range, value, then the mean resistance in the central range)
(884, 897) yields -1.16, 224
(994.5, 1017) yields 2.15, 194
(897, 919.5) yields -1.48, 221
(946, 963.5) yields 3.32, 171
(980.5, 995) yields 6.66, 115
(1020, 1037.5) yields -0.05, 217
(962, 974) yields 5.37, 117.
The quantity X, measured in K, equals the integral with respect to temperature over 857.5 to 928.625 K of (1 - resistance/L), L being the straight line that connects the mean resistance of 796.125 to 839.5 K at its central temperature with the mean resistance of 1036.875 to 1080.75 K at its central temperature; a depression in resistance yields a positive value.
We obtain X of -1.0 K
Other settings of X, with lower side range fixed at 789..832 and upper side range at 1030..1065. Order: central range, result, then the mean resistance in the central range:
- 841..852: 4.3 K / 135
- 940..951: 1.1 K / 198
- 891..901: -0.1 K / 222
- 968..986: 9.4 K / 105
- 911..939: 1.1 K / 211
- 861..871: -0.6 K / 234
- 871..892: -0.4 K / 224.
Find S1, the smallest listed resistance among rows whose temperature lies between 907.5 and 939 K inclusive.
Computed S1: 203.7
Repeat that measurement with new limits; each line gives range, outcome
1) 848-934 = 105.7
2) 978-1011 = 101.6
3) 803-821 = 218.4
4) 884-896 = 221.7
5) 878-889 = 220.1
